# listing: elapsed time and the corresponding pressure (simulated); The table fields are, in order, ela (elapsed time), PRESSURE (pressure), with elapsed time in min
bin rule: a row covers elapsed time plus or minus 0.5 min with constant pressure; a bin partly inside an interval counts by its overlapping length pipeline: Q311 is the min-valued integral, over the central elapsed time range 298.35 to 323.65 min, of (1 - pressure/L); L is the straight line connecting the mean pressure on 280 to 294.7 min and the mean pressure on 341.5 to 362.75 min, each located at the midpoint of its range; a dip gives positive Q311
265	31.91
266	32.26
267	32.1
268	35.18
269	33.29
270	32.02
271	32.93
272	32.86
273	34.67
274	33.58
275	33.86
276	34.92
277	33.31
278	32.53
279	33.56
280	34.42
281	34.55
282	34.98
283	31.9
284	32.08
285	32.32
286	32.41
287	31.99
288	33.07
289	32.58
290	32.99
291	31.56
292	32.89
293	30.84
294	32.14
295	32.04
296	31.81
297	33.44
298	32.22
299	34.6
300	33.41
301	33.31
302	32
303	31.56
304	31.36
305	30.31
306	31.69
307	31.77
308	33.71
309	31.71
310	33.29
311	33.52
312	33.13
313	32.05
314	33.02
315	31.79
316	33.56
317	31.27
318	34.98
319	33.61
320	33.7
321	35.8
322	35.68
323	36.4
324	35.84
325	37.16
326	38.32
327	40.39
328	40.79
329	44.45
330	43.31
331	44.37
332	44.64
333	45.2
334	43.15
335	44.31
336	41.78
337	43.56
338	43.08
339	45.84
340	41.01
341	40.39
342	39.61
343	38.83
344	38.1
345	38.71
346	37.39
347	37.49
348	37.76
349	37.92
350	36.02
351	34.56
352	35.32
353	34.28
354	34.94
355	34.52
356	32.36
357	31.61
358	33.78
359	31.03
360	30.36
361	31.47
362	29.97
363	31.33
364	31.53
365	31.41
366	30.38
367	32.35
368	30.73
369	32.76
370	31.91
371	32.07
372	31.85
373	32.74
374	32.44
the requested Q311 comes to 0.3 min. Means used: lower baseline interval 32.6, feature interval 33.1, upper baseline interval 35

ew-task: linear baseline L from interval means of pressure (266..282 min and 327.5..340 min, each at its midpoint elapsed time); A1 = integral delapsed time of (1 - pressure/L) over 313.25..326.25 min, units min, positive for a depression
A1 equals 2.1 min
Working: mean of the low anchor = 33.6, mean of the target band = 34.6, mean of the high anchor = 43.6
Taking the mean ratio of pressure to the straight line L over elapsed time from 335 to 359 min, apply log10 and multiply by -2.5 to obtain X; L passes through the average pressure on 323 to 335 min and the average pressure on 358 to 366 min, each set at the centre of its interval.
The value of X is -0.05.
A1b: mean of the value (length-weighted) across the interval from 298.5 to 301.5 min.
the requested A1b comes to 33.8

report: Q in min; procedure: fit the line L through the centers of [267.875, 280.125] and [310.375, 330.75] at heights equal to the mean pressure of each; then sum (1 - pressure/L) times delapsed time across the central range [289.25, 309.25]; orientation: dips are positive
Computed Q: 1.50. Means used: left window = 33.6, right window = 36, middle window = 32.3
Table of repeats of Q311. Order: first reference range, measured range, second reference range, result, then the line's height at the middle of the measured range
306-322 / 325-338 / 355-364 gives -4.0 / 32.6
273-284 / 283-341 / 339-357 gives -0.3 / 35.4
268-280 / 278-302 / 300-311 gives 0.0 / 32.9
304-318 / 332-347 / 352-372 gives -4.3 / 32.3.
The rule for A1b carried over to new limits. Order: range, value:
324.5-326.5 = 37.7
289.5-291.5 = 32.3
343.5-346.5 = 38.1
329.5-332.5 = 44.1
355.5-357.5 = 32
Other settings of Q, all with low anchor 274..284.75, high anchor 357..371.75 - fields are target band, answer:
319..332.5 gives -2.8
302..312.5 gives 0.2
